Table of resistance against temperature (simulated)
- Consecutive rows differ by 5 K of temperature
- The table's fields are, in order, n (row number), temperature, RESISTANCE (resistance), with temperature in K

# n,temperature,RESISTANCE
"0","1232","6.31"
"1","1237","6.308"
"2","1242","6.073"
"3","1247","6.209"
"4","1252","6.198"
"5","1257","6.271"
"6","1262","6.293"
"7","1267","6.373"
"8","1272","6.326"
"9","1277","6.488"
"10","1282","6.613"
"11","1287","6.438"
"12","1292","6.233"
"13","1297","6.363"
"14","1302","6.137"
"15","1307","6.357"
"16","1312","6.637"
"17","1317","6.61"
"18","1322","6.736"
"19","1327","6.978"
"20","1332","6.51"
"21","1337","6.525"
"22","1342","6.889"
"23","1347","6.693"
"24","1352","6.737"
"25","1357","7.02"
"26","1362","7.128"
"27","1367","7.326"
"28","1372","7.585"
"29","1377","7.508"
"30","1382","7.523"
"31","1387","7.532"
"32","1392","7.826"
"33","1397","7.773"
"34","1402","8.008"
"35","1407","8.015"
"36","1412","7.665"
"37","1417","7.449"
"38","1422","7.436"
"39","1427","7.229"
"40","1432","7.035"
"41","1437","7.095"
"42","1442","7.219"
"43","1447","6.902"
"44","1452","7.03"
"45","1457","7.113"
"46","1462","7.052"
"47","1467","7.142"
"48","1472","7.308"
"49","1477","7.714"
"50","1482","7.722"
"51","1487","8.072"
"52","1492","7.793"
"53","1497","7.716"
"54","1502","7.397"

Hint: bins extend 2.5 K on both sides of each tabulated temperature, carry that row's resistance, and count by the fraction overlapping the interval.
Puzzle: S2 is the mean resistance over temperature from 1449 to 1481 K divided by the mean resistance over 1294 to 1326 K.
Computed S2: 1.12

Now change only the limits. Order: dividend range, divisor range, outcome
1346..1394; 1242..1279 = 1.16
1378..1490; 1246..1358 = 1.15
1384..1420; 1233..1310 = 1.23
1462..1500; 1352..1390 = 1.04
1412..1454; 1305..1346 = 1.08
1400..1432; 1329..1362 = 1.12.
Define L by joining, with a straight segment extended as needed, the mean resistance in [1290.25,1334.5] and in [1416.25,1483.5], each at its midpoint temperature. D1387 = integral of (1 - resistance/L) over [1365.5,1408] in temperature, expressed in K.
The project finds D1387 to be -4.7 K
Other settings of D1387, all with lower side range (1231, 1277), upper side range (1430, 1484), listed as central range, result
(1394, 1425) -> -3.2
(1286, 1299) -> 0.2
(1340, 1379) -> -2.0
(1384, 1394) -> -1.1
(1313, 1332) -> -0.4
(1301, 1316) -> 0.2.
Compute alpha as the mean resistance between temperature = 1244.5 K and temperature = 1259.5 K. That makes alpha 6.23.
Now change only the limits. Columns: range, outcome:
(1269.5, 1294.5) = 6.42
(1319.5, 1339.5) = 6.69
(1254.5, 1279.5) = 6.35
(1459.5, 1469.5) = 7.1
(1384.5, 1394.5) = 7.68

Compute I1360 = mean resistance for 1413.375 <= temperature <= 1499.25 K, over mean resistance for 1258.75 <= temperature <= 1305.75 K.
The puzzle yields 1.2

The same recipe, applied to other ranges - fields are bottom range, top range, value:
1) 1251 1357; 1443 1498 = 1.14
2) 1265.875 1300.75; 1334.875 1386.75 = 1.11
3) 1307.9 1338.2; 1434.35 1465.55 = 1.06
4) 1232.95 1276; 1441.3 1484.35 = 1.16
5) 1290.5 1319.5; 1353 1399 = 1.16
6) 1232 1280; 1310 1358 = 1.07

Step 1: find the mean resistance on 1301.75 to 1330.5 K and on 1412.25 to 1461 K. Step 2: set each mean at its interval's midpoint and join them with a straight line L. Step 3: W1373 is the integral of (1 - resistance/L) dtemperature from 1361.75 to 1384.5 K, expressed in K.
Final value -1.9 K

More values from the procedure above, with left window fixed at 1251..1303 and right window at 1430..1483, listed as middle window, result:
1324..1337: -0.2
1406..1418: -1.2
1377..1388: -1.1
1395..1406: -1.6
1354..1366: -0.6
